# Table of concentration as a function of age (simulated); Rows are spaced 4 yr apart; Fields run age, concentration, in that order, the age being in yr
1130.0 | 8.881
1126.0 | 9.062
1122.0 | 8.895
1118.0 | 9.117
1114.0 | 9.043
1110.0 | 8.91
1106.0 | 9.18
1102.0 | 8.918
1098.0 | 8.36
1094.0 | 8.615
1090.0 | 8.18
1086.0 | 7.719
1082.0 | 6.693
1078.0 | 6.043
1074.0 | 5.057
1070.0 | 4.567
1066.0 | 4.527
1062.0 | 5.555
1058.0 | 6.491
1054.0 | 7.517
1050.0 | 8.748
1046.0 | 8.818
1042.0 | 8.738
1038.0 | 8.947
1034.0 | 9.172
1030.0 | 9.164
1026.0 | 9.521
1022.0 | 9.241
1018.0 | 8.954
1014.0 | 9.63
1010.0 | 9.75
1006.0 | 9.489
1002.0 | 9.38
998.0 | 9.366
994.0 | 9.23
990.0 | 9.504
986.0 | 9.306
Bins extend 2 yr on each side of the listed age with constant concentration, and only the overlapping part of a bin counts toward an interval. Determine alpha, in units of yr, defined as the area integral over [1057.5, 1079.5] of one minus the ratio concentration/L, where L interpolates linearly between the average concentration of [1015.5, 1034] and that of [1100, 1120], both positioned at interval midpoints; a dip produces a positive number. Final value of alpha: 9.3 yr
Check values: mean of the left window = 9.23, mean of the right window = 9.03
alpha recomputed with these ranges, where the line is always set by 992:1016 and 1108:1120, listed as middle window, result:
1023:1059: 2.63 yr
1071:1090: 5.57 yr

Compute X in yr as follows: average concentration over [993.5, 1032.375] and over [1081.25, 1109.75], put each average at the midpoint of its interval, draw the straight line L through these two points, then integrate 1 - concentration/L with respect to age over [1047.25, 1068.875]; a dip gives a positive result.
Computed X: 5.5 yr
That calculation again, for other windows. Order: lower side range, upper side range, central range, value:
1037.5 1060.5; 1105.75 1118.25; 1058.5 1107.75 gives 9.8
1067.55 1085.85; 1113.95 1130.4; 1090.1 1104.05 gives -2.6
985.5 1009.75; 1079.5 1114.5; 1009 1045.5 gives -0.4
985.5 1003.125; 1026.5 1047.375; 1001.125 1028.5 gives -0.7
